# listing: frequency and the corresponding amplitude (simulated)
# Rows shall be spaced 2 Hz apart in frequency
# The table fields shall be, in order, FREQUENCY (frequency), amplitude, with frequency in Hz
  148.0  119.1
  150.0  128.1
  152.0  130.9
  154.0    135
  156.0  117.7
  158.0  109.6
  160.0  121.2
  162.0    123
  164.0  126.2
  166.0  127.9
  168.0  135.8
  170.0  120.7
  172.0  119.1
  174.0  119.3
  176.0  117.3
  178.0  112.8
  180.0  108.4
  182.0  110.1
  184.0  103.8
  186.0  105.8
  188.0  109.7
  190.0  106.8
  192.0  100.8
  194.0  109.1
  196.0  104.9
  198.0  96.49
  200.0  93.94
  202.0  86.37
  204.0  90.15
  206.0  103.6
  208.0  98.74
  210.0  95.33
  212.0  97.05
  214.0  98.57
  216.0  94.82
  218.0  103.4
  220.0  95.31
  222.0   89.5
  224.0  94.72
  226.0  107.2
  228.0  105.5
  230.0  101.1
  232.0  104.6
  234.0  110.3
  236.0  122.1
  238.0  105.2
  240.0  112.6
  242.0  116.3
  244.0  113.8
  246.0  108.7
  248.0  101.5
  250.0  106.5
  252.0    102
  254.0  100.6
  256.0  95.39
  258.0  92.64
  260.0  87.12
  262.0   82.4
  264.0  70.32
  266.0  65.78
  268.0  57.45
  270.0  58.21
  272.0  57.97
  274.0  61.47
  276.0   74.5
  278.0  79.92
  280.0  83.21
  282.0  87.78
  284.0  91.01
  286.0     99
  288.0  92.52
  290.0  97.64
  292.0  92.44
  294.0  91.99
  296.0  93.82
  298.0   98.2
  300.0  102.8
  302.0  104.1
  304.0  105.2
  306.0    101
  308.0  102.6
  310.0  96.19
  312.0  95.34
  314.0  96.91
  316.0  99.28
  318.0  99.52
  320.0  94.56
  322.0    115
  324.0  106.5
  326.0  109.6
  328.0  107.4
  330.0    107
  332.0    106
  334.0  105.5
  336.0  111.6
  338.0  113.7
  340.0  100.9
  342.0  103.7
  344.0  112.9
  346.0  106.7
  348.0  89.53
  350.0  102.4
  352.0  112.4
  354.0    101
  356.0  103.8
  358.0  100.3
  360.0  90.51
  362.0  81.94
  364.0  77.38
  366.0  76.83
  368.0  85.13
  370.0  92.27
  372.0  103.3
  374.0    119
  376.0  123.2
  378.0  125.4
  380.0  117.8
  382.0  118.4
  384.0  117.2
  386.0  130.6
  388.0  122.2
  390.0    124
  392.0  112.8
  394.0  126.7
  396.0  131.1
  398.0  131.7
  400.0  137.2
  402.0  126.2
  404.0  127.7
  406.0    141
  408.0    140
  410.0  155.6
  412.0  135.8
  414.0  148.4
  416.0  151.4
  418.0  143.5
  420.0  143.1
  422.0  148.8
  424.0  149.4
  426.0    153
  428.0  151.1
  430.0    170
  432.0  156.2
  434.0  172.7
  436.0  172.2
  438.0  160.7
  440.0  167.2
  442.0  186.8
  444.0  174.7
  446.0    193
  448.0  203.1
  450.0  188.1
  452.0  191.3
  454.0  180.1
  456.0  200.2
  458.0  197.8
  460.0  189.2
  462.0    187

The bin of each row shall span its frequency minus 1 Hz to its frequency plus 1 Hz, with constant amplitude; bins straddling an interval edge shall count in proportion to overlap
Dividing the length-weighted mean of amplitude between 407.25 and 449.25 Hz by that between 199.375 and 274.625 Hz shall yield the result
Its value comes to 1.70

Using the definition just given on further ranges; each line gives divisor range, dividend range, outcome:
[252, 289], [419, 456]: 2.12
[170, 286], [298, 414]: 1.14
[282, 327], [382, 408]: 1.29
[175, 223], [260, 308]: 0.84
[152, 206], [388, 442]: 1.30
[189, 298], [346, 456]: 1.43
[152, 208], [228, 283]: 0.82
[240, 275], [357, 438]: 1.47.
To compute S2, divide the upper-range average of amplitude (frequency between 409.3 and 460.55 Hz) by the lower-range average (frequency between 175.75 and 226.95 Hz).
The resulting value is 1.67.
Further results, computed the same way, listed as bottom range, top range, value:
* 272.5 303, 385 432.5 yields 1.56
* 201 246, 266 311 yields 0.85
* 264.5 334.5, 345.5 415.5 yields 1.25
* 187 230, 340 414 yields 1.15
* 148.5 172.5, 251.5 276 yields 0.62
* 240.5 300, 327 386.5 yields 1.18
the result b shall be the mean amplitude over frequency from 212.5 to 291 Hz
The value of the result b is 93.1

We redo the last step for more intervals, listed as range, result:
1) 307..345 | 104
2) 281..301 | 94.7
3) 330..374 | 99.6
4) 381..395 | 122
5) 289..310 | 98.8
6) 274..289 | 85.2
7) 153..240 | 108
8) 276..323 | 96.1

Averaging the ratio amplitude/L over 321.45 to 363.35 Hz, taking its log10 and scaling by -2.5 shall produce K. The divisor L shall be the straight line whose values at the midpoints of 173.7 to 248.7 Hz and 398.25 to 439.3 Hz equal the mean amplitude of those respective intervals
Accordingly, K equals 0.26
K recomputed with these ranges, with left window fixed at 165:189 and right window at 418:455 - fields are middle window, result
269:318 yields 0.477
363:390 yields 0.398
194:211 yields 0.242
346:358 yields 0.432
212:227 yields 0.265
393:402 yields 0.226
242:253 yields 0.211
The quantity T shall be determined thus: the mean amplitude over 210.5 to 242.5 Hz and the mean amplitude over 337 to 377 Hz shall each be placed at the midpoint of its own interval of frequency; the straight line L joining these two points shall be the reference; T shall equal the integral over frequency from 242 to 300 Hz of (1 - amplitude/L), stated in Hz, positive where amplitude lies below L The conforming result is 8.00 Hz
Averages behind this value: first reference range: 103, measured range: 88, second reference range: 99.8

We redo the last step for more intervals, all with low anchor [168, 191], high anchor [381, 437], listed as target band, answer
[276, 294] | 5.2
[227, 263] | 5.1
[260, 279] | 8.5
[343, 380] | 9.4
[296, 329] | 7.0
